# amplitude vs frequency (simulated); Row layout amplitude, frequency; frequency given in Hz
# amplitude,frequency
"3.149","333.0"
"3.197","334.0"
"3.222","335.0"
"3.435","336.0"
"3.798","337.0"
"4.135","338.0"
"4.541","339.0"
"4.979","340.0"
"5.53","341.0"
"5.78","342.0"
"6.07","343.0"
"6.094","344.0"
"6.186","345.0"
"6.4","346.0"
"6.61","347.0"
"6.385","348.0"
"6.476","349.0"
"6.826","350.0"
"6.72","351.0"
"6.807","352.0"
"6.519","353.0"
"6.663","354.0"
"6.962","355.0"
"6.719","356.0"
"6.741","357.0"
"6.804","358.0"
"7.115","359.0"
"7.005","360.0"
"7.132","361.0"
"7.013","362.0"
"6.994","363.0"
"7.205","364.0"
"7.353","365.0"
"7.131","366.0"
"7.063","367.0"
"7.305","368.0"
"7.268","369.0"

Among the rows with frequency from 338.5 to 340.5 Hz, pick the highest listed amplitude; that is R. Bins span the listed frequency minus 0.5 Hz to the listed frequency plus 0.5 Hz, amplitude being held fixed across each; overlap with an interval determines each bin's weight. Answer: 4.979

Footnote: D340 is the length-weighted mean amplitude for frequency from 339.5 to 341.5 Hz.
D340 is 5.25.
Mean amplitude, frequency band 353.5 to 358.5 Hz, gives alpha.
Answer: 6.78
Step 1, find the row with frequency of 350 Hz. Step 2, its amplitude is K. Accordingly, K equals 6.826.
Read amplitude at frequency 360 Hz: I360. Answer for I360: 7.005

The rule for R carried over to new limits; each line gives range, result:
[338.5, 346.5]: 6.4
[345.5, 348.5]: 6.61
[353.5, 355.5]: 6.962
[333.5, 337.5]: 3.798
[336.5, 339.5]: 4.541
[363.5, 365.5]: 7.353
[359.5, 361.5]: 7.132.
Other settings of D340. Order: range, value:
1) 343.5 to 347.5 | 6.32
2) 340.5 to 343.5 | 5.79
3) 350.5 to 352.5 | 6.76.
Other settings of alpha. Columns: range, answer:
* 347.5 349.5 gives 6.43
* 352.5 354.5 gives 6.59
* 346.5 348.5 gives 6.5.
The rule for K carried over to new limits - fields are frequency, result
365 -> 7.353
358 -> 6.804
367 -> 7.063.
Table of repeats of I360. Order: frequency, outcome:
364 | 7.205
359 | 7.115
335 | 3.222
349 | 6.476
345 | 6.186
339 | 4.541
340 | 4.979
